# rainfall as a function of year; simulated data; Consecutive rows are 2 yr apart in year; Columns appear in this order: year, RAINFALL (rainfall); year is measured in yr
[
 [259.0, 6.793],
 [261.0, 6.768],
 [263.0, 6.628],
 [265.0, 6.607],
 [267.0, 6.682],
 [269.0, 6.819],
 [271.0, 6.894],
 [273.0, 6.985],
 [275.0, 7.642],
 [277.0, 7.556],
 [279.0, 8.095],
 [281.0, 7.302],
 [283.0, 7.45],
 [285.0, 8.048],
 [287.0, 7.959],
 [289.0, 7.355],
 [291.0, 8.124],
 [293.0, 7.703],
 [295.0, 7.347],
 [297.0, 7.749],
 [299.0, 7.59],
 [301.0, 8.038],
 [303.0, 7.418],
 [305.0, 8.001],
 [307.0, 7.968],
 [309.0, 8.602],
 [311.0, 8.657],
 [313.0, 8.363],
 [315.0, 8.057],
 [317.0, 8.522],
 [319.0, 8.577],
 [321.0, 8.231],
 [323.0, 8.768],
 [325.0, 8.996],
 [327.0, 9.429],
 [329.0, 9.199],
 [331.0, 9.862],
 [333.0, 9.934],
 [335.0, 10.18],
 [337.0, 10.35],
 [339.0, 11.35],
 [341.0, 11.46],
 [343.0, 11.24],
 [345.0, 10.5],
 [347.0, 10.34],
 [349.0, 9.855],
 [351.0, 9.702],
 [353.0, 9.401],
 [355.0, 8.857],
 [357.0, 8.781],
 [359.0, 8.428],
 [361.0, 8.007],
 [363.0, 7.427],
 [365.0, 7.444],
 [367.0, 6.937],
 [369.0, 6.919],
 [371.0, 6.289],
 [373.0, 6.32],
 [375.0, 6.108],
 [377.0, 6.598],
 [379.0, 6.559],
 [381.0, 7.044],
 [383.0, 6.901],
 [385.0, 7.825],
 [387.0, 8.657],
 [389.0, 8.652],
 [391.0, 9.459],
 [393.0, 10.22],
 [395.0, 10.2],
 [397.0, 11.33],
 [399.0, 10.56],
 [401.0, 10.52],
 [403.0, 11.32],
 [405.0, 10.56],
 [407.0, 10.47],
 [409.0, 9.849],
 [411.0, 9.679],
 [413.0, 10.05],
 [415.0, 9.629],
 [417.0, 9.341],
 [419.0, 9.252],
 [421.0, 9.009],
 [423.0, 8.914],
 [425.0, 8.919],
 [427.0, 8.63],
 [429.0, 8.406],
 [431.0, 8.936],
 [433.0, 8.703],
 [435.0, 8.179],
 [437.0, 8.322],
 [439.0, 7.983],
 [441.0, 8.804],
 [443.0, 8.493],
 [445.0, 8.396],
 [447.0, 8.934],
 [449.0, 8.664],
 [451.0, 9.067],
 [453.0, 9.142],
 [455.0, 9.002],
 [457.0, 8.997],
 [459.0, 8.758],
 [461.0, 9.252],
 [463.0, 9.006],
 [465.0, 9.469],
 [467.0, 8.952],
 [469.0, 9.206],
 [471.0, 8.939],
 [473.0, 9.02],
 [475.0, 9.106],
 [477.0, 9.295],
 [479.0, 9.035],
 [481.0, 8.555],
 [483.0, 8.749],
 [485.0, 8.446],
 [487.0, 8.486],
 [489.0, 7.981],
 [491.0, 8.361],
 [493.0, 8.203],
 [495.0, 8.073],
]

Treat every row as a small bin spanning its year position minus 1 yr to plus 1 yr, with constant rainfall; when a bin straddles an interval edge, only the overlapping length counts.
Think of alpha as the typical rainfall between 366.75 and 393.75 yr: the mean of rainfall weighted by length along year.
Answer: 7.45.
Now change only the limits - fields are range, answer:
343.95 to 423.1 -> 8.85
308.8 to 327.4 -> 8.59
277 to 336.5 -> 8.33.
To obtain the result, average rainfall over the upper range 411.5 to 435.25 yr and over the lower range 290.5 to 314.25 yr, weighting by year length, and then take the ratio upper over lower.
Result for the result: 1.1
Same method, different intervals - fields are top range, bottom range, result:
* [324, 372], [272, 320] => 1.17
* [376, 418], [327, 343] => 0.90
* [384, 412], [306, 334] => 1.13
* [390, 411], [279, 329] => 1.28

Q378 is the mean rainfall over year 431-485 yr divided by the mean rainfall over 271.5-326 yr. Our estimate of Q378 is 1.11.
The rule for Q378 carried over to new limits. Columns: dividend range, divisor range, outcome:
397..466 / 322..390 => 1.07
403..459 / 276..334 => 1.10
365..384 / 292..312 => 0.84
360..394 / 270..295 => 0.99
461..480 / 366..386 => 1.35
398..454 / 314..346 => 0.96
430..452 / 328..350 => 0.83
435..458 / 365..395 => 1.15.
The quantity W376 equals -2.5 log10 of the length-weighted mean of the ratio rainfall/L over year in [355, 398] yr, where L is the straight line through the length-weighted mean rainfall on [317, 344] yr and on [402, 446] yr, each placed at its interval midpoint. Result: 0.19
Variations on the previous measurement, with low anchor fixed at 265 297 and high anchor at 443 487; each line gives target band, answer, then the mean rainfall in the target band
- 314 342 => -0.21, 9.49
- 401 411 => -0.23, 10.5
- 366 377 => 0.25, 6.52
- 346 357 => -0.19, 9.55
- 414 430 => -0.05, 9.01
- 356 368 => 0.04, 7.84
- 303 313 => -0.08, 8.22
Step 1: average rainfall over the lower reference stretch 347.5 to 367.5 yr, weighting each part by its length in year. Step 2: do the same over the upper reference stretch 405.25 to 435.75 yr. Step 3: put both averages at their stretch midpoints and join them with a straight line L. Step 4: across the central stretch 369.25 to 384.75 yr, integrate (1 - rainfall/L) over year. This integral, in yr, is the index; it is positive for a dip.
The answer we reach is 3.8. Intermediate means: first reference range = 8.57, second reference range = 9.24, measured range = 6.63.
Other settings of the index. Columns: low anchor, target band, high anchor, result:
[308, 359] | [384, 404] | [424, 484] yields -1.60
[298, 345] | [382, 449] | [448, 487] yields -1.61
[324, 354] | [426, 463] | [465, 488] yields 1.93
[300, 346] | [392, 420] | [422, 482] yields -3.89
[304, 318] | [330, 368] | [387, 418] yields -1.95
